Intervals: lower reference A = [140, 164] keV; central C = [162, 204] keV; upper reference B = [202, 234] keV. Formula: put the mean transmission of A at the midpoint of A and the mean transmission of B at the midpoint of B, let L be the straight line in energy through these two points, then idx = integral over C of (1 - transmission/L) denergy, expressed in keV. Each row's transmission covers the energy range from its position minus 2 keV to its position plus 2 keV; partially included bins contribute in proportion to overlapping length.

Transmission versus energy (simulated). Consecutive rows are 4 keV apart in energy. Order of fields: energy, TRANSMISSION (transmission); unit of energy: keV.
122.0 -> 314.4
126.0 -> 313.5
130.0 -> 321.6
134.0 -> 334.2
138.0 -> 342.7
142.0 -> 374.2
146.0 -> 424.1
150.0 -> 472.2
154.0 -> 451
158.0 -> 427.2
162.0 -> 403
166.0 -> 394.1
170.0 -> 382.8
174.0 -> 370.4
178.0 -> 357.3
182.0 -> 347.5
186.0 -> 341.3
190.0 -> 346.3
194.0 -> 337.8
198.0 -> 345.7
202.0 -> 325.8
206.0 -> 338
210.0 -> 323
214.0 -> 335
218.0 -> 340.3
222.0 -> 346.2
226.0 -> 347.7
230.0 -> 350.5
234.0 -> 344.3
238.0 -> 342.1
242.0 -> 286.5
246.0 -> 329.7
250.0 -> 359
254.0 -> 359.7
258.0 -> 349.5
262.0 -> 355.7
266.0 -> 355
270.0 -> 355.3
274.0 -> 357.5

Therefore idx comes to 3.06 keV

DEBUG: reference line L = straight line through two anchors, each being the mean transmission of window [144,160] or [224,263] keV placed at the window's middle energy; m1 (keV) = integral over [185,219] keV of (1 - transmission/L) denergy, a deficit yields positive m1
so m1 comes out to 4.5 keV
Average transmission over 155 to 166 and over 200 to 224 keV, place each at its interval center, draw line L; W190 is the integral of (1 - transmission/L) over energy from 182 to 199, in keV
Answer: 1.1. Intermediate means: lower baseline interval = 415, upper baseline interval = 335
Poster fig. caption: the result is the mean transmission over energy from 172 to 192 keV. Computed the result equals 353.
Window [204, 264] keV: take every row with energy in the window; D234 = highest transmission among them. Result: 359.7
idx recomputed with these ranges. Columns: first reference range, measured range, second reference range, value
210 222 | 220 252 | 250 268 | 0.6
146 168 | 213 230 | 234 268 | 1.2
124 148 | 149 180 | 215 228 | -5.0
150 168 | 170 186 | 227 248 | 1.7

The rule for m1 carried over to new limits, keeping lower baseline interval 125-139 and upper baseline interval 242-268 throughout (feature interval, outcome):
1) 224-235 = -0.17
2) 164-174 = -1.54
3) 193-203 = 0.02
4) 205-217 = 0.27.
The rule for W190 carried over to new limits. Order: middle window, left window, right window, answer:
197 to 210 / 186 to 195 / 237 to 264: 0.3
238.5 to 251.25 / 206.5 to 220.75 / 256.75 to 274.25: 0.8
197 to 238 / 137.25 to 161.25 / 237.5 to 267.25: 3.1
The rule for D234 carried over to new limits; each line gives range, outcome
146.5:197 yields 472.2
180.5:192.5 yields 347.5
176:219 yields 357.3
